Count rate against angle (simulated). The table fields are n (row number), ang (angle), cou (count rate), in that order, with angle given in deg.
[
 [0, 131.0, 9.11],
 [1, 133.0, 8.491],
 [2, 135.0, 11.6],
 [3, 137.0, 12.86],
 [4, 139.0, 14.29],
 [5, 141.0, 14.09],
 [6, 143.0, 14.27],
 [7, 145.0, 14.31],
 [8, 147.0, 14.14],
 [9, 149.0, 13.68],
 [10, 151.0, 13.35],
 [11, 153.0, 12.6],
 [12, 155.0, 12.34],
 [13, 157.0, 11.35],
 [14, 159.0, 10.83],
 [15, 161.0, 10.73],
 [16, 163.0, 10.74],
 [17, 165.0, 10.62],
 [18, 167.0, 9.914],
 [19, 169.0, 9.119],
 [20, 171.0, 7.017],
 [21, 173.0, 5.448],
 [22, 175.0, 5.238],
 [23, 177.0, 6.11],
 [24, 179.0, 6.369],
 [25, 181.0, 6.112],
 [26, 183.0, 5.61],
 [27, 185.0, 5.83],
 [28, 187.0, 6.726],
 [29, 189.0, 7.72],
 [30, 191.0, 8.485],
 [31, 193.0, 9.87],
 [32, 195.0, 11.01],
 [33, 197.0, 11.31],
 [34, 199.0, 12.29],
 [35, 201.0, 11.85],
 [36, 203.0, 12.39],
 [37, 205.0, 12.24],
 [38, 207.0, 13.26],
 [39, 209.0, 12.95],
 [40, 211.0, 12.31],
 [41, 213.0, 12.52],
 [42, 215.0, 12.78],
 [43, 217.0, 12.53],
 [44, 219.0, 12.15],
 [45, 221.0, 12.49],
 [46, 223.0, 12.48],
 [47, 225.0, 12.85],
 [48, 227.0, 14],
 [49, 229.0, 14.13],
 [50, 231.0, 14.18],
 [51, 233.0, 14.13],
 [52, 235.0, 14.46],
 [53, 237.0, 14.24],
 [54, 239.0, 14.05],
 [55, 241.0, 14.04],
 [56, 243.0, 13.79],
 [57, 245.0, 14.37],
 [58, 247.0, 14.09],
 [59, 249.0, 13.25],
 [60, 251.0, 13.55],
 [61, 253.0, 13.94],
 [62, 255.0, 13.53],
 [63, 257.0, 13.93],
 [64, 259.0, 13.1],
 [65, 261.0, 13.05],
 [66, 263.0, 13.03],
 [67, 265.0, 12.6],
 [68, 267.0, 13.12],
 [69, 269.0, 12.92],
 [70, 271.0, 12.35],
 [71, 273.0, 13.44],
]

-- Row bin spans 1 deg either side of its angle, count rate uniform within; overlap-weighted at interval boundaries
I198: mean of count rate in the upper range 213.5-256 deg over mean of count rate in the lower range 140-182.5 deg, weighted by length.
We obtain 1.31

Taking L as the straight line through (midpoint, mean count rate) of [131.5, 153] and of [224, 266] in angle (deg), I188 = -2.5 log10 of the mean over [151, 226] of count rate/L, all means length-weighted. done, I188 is 0.29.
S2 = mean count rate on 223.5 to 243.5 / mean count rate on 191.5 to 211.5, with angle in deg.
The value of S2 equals 1.2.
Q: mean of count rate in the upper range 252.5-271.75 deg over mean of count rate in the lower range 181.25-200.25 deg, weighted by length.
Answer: 1.51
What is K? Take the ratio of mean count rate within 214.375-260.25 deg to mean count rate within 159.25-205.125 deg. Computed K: 1.5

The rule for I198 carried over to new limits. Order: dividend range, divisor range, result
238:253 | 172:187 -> 2.36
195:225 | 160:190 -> 1.64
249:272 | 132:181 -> 1.23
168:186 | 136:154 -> 0.46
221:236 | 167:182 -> 2.03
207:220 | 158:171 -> 1.25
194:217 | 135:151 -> 0.89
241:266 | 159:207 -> 1.51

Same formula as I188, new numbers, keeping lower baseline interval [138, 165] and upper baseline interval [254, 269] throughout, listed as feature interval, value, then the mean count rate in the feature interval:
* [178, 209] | 0.331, 9.52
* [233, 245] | -0.084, 14.1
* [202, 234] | 0.004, 13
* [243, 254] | -0.057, 13.8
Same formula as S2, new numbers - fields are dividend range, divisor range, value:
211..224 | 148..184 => 1.34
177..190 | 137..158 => 0.48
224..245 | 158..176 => 1.58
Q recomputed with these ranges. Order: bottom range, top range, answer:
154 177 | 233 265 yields 1.48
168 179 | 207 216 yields 1.94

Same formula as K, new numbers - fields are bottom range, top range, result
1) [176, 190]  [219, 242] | 2.15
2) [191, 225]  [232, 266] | 1.14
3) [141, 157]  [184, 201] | 0.69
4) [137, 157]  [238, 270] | 1.00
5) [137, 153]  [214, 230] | 0.93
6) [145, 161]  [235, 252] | 1.11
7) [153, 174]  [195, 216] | 1.24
